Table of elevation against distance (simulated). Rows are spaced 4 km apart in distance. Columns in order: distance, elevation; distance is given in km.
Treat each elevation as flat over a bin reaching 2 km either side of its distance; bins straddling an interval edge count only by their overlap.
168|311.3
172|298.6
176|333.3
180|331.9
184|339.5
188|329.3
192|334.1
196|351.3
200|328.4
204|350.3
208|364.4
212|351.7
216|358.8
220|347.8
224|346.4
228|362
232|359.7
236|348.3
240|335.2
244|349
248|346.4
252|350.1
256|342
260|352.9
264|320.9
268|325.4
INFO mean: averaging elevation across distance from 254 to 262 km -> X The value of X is 347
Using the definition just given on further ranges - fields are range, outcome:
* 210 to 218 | 355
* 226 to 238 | 357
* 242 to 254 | 348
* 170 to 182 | 321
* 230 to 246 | 348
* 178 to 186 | 336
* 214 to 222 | 353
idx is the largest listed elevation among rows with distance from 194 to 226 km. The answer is 364.4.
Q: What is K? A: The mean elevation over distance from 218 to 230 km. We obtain 352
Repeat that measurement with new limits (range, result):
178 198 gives 337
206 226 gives 354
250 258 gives 346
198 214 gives 349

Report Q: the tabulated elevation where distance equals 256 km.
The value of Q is 342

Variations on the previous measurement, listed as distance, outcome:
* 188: 329.3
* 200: 328.4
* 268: 325.4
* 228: 362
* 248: 346.4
